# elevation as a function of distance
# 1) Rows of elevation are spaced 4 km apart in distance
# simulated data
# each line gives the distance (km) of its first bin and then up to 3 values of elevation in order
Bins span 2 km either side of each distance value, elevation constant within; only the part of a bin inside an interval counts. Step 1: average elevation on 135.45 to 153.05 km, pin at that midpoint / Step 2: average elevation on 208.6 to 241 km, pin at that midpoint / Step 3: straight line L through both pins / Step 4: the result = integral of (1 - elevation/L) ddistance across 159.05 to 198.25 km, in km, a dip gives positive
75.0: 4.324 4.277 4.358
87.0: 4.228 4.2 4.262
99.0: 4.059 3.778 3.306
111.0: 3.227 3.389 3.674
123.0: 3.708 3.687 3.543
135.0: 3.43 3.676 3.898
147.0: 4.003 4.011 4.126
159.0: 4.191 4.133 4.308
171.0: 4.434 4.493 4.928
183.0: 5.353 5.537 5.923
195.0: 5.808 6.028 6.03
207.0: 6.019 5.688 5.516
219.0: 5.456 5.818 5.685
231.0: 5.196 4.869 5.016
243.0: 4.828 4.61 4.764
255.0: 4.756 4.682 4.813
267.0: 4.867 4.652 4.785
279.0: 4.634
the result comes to -3.84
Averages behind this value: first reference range 3.86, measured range 4.98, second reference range 5.41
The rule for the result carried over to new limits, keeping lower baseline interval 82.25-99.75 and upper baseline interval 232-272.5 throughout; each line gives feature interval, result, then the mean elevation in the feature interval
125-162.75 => 4.79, 3.85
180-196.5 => -3.74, 5.61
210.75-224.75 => -2.79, 5.61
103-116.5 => 2.88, 3.37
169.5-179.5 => -0.13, 4.58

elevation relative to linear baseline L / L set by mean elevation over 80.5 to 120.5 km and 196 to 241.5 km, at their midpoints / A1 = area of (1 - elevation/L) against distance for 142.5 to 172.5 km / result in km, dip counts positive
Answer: 3.45 km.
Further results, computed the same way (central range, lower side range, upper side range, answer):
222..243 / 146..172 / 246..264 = -3.0 km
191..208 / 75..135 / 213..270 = -4.7 km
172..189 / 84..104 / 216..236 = -0.2 km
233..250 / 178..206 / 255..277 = 0.8 km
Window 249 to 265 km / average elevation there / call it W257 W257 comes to 4.75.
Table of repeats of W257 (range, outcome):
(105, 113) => 3.27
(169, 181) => 4.62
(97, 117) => 3.55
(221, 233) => 5.57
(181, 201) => 5.73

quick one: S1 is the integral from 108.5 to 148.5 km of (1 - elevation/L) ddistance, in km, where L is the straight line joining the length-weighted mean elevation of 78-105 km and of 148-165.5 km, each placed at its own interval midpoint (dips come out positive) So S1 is 5.03 km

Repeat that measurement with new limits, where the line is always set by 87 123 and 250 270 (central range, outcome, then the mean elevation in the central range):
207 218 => -3.0 km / 5.66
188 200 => -4.2 km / 5.88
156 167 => -0.1 km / 4.19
